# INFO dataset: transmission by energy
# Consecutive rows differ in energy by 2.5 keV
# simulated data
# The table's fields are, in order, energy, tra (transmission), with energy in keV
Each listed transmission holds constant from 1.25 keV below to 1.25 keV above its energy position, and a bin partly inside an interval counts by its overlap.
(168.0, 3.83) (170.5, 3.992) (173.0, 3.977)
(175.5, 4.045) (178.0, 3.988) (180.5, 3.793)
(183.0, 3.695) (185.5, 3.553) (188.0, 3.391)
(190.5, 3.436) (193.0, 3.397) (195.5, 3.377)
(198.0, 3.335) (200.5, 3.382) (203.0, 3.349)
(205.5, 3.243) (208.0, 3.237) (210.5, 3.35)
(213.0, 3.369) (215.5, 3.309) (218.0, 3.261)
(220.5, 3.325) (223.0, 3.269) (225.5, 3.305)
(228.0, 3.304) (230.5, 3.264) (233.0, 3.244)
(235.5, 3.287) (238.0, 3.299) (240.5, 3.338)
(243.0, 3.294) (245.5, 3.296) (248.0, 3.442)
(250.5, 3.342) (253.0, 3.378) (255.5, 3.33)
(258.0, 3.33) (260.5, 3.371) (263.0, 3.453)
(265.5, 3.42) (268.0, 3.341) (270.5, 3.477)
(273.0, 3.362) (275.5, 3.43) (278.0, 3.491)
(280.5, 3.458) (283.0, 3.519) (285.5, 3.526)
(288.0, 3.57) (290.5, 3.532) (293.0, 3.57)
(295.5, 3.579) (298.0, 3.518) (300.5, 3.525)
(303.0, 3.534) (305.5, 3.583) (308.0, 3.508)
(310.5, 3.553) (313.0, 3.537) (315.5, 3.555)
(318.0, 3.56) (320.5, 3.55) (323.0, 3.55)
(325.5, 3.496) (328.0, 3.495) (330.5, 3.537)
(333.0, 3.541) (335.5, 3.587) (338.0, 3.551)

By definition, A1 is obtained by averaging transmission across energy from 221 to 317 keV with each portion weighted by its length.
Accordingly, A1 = 3.42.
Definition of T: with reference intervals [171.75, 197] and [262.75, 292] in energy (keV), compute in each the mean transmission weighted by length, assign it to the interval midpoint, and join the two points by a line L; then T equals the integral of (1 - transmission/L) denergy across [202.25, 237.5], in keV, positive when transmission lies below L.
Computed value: 2.9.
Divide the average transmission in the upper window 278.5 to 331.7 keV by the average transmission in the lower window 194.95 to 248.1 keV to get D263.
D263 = 1.1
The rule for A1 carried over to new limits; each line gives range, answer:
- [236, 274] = 3.36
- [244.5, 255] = 3.36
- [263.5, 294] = 3.47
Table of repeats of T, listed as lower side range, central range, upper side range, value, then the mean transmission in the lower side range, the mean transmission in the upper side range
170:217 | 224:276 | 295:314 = 2.77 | 3.53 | 3.54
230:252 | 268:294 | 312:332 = -0.47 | 3.31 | 3.54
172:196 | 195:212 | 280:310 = 1.51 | 3.67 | 3.54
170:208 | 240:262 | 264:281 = 0.73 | 3.58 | 3.42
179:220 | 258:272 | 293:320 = 0.35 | 3.41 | 3.55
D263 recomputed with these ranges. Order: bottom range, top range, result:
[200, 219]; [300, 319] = 1.07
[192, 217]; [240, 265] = 1.01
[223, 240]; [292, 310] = 1.08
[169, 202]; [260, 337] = 0.96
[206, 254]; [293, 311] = 1.07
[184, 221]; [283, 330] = 1.05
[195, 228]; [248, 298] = 1.04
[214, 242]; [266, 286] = 1.05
